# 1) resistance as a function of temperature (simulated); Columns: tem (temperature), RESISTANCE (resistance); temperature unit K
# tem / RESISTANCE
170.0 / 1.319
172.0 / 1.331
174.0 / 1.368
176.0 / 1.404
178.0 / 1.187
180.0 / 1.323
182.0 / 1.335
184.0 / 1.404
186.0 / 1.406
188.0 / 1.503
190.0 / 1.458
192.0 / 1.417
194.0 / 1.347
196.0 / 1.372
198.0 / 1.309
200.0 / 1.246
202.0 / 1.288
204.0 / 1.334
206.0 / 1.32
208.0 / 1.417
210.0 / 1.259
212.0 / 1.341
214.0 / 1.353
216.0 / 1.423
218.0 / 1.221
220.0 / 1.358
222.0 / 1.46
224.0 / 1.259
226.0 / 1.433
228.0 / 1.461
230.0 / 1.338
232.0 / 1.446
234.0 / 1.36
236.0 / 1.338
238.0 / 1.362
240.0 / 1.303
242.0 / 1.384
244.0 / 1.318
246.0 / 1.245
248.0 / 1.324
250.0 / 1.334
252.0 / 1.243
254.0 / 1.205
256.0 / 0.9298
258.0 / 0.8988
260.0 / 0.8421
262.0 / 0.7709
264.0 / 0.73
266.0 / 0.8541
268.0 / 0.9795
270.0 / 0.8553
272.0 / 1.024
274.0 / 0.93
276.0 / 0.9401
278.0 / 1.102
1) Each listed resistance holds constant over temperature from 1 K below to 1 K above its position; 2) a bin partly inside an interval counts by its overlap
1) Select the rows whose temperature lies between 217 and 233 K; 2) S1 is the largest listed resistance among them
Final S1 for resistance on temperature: 1.461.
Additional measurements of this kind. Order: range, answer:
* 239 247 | 1.384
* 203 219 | 1.423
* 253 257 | 1.205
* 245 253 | 1.334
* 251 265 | 1.243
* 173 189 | 1.503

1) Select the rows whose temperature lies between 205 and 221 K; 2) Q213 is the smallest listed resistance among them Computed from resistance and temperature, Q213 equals 1.221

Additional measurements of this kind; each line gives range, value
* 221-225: 1.259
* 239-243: 1.303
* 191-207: 1.246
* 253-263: 0.7709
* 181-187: 1.335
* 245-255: 1.205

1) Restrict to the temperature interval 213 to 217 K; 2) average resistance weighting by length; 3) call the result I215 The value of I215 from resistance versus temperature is 1.39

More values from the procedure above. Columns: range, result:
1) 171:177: 1.37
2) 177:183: 1.28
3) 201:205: 1.31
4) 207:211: 1.34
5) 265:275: 0.929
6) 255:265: 0.834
